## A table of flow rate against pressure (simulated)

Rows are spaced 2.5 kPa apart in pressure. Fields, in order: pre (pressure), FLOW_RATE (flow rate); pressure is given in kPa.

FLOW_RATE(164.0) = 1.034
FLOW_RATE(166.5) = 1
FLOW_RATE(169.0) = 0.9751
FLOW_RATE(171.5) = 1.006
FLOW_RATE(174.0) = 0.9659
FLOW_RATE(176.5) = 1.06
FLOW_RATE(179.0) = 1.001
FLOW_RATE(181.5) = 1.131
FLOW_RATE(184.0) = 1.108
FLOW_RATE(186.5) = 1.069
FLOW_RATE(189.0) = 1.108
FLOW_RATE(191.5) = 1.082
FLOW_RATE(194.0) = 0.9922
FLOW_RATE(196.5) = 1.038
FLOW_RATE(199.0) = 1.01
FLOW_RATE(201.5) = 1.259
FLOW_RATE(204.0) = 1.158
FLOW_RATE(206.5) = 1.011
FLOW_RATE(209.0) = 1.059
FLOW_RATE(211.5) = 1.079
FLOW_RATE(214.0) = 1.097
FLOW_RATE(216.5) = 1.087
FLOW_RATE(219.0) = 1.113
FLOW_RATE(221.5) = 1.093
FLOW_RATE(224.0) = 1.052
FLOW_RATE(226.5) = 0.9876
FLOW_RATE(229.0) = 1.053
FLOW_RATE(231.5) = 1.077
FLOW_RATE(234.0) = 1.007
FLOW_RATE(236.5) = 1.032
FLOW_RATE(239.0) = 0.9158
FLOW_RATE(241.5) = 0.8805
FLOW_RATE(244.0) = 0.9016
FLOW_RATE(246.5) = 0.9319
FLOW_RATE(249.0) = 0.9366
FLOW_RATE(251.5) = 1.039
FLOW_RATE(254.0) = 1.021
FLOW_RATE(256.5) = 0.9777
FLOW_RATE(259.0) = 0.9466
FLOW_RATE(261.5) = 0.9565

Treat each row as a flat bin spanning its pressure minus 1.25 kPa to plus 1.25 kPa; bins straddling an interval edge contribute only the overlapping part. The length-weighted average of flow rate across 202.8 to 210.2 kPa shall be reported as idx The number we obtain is 1.08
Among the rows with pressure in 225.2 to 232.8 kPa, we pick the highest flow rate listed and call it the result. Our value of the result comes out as 1.077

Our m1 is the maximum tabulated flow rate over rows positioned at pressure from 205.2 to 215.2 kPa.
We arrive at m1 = 1.097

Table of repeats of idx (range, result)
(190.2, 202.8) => 1.08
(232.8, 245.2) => 0.947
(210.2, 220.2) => 1.09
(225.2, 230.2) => 1.02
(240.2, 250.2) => 0.913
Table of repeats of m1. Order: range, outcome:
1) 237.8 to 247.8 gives 0.9319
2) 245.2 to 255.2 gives 1.039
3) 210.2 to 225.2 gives 1.113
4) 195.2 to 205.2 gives 1.259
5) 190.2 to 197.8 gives 1.082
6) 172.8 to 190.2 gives 1.131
